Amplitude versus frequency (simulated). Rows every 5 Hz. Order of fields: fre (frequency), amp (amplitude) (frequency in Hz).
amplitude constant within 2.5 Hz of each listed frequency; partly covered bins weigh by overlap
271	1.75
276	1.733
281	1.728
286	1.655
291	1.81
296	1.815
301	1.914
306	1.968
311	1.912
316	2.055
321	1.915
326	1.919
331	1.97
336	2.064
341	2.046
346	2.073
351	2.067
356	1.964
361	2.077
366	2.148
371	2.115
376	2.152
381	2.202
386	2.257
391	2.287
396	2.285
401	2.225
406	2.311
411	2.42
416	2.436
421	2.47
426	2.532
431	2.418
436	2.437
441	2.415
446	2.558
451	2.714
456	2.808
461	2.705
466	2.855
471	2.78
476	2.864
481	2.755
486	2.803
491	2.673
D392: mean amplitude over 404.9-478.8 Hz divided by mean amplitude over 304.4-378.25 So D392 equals 1.3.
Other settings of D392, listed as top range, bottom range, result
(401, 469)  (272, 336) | 1.35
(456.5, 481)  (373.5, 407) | 1.25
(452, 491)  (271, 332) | 1.50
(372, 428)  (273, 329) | 1.25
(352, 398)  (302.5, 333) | 1.11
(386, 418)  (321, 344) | 1.16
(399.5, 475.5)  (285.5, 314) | 1.37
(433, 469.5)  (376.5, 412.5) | 1.16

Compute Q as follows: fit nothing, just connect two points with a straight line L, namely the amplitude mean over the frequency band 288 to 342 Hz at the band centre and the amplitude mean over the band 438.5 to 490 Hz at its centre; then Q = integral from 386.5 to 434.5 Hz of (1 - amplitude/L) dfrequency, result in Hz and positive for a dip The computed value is 1.4 Hz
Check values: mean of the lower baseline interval 1.94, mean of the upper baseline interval 2.72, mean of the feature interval 2.37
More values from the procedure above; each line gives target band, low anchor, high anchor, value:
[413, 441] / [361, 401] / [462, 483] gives 0.56 Hz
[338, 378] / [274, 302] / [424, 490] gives 1.14 Hz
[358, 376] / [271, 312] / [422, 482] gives 0.73 Hz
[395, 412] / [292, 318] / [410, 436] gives 0.47 Hz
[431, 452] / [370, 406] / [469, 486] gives 0.55 Hz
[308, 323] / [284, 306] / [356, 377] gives -0.48 Hz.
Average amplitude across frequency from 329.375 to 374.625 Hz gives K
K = 2.06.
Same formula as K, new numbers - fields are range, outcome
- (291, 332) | 1.92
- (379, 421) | 2.31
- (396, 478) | 2.55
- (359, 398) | 2.19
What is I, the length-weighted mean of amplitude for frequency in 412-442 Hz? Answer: 2.45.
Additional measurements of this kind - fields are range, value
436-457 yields 2.59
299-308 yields 1.94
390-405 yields 2.27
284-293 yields 1.73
